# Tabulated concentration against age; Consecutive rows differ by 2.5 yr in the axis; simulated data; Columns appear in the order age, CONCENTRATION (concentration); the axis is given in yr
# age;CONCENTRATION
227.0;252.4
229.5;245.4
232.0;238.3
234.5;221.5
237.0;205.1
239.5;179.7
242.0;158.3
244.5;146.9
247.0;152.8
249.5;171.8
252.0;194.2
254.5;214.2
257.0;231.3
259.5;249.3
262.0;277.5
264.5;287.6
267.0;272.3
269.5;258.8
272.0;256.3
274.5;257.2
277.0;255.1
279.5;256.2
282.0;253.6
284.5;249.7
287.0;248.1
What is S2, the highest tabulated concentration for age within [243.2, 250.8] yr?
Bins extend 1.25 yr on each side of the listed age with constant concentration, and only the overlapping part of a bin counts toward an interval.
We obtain 171.8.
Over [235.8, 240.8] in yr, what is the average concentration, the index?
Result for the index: 192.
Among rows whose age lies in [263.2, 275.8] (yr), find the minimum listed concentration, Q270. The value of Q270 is 256.3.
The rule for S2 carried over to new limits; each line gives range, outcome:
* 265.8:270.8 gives 272.3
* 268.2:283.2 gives 258.8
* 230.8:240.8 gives 238.3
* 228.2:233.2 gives 245.4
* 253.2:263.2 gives 277.5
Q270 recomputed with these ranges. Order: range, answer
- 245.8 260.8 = 152.8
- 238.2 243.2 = 158.3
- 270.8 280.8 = 255.1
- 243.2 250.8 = 146.9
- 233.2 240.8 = 179.7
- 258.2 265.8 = 249.3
